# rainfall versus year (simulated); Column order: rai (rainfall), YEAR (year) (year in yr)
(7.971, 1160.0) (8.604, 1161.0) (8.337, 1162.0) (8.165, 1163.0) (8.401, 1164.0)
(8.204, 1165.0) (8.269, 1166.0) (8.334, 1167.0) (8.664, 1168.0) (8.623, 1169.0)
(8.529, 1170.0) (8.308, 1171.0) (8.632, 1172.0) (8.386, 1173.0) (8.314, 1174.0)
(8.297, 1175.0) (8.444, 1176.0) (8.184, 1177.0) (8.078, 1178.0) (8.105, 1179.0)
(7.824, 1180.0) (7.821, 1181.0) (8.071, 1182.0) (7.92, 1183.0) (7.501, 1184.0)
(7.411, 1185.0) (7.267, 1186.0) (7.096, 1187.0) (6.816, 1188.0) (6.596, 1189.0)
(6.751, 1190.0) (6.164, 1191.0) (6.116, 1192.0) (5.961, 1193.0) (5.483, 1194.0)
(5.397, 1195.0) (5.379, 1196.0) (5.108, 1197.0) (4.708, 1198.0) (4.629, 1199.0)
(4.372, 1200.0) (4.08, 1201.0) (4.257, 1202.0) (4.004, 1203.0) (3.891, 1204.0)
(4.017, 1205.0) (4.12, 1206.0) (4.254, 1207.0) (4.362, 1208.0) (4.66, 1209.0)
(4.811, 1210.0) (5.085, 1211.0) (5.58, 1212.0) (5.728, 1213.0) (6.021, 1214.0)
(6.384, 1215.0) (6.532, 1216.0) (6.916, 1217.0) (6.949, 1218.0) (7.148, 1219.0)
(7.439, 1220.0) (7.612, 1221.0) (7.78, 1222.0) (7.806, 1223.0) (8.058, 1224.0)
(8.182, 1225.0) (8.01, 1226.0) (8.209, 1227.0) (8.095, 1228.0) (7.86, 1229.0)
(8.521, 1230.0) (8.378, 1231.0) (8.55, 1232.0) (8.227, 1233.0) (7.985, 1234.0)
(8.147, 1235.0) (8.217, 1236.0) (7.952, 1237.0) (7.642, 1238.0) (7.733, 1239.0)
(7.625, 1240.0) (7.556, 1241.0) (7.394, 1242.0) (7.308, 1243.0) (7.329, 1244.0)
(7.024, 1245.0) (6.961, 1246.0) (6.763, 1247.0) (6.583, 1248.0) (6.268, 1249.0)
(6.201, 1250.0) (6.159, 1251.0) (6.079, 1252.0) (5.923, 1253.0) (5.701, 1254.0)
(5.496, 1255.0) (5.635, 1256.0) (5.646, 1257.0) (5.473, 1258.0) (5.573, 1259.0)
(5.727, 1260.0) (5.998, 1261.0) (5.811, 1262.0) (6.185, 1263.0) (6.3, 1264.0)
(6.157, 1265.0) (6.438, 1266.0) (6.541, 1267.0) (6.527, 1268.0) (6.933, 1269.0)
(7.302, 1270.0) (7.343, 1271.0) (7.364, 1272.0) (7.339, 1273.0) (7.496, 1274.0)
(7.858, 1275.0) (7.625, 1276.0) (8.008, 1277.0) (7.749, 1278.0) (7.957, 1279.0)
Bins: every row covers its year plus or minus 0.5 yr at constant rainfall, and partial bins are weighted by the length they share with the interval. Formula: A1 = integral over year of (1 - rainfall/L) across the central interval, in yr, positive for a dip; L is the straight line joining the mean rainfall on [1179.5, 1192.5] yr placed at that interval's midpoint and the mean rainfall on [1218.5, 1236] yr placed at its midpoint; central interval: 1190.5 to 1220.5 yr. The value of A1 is 9.0 yr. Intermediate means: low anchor 7.18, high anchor 8.01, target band 5.32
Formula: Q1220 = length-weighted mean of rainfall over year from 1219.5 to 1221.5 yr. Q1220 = 7.53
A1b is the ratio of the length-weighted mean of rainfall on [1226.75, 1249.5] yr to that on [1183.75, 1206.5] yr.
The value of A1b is 1.39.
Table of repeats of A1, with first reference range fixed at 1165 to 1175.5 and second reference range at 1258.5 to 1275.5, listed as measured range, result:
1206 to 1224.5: 3.3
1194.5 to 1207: 5.4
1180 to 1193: 1.6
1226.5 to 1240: -1.6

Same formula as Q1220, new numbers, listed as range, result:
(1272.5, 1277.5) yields 7.67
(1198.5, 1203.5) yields 4.27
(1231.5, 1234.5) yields 8.25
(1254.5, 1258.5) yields 5.56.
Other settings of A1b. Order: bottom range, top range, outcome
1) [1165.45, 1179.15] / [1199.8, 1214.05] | 0.55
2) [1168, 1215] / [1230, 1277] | 1.09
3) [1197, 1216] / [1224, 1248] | 1.63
